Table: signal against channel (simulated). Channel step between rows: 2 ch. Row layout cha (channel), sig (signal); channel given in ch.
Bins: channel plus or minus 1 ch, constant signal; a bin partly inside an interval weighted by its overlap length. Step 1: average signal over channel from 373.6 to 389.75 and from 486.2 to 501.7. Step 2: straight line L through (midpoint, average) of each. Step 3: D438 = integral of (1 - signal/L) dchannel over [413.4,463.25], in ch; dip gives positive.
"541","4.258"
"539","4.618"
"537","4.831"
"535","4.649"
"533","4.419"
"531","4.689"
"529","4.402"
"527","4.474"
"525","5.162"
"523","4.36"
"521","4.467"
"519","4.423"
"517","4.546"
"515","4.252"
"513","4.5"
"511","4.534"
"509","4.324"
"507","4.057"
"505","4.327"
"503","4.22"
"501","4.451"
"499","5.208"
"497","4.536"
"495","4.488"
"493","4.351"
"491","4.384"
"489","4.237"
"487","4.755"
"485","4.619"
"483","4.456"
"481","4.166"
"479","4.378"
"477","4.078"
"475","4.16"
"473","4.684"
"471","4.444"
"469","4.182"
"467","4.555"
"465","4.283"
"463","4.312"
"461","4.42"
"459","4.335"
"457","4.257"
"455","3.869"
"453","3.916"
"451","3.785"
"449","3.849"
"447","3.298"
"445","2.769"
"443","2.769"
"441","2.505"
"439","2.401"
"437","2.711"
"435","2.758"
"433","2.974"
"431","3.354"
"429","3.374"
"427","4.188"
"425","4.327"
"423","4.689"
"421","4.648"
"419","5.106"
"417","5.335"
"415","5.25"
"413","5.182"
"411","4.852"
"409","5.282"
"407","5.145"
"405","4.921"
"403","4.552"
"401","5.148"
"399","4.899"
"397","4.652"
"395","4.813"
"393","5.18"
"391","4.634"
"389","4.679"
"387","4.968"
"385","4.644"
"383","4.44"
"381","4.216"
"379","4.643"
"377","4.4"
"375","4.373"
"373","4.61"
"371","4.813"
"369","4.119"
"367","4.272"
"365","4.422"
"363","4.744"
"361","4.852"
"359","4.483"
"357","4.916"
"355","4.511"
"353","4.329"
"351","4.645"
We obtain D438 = 8.0 ch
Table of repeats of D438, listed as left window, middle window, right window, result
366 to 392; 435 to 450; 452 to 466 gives 4.83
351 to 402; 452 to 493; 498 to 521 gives 1.54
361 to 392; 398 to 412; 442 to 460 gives -2.57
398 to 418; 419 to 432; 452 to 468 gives 1.67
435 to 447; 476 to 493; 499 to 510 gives -2.42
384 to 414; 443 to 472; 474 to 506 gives 3.88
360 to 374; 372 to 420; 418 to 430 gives -3.93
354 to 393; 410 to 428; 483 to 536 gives -1.15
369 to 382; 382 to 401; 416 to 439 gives -2.19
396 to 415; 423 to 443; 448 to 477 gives 6.01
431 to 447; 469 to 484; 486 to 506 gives -1.64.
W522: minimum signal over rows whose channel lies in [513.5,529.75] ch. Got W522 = 4.252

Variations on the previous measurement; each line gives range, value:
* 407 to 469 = 2.401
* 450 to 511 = 3.785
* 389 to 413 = 4.552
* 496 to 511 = 4.057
